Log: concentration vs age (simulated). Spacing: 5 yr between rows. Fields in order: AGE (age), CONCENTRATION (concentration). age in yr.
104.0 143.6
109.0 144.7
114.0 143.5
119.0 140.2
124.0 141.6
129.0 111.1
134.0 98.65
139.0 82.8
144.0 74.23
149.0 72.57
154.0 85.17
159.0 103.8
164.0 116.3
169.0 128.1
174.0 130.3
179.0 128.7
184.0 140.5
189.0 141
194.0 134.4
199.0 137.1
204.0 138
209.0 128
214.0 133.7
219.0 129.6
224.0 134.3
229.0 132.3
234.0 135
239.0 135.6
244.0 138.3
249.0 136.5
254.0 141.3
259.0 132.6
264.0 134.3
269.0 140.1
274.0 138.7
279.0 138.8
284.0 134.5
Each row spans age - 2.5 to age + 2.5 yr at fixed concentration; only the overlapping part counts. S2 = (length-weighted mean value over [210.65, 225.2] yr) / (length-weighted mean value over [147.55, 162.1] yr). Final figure 1.5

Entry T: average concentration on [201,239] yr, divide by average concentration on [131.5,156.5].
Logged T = 1.61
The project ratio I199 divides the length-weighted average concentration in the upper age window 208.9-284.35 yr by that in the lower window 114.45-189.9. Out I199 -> 1.2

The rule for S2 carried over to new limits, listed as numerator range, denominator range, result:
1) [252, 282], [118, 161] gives 1.38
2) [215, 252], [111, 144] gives 1.15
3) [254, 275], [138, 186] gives 1.28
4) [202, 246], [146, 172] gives 1.32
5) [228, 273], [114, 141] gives 1.16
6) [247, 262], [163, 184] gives 1.07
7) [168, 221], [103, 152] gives 1.17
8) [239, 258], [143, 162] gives 1.61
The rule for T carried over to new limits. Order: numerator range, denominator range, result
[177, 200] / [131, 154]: 1.64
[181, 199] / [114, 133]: 1.06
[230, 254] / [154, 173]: 1.21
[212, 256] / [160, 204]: 1.03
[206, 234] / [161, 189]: 1.02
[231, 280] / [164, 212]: 1.03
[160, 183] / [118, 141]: 1.10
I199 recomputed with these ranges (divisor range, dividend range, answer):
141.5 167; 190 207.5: 1.50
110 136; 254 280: 1.07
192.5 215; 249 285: 1.02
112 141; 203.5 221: 1.10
